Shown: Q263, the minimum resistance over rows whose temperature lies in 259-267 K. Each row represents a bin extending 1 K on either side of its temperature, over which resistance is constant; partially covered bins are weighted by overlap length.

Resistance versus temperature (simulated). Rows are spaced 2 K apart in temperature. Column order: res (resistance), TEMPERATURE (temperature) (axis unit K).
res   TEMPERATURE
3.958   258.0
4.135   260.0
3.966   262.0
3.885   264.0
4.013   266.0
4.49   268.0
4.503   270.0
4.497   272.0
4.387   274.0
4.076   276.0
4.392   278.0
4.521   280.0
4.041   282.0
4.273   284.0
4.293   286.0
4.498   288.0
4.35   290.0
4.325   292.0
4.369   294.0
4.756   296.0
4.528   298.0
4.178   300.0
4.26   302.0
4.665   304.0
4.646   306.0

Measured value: 3.885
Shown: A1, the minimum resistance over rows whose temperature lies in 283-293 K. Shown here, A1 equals 4.273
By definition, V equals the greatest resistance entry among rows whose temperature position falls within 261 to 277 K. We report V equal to 4.503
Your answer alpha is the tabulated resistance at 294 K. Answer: 4.369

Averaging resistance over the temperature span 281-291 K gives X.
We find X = 4.29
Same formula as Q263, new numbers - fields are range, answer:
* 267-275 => 4.387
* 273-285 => 4.041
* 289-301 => 4.178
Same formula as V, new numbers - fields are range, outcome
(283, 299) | 4.756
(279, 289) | 4.521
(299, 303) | 4.26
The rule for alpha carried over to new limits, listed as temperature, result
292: 4.325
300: 4.178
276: 4.076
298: 4.528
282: 4.041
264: 3.885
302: 4.26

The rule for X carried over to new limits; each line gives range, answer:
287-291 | 4.42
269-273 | 4.5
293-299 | 4.55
